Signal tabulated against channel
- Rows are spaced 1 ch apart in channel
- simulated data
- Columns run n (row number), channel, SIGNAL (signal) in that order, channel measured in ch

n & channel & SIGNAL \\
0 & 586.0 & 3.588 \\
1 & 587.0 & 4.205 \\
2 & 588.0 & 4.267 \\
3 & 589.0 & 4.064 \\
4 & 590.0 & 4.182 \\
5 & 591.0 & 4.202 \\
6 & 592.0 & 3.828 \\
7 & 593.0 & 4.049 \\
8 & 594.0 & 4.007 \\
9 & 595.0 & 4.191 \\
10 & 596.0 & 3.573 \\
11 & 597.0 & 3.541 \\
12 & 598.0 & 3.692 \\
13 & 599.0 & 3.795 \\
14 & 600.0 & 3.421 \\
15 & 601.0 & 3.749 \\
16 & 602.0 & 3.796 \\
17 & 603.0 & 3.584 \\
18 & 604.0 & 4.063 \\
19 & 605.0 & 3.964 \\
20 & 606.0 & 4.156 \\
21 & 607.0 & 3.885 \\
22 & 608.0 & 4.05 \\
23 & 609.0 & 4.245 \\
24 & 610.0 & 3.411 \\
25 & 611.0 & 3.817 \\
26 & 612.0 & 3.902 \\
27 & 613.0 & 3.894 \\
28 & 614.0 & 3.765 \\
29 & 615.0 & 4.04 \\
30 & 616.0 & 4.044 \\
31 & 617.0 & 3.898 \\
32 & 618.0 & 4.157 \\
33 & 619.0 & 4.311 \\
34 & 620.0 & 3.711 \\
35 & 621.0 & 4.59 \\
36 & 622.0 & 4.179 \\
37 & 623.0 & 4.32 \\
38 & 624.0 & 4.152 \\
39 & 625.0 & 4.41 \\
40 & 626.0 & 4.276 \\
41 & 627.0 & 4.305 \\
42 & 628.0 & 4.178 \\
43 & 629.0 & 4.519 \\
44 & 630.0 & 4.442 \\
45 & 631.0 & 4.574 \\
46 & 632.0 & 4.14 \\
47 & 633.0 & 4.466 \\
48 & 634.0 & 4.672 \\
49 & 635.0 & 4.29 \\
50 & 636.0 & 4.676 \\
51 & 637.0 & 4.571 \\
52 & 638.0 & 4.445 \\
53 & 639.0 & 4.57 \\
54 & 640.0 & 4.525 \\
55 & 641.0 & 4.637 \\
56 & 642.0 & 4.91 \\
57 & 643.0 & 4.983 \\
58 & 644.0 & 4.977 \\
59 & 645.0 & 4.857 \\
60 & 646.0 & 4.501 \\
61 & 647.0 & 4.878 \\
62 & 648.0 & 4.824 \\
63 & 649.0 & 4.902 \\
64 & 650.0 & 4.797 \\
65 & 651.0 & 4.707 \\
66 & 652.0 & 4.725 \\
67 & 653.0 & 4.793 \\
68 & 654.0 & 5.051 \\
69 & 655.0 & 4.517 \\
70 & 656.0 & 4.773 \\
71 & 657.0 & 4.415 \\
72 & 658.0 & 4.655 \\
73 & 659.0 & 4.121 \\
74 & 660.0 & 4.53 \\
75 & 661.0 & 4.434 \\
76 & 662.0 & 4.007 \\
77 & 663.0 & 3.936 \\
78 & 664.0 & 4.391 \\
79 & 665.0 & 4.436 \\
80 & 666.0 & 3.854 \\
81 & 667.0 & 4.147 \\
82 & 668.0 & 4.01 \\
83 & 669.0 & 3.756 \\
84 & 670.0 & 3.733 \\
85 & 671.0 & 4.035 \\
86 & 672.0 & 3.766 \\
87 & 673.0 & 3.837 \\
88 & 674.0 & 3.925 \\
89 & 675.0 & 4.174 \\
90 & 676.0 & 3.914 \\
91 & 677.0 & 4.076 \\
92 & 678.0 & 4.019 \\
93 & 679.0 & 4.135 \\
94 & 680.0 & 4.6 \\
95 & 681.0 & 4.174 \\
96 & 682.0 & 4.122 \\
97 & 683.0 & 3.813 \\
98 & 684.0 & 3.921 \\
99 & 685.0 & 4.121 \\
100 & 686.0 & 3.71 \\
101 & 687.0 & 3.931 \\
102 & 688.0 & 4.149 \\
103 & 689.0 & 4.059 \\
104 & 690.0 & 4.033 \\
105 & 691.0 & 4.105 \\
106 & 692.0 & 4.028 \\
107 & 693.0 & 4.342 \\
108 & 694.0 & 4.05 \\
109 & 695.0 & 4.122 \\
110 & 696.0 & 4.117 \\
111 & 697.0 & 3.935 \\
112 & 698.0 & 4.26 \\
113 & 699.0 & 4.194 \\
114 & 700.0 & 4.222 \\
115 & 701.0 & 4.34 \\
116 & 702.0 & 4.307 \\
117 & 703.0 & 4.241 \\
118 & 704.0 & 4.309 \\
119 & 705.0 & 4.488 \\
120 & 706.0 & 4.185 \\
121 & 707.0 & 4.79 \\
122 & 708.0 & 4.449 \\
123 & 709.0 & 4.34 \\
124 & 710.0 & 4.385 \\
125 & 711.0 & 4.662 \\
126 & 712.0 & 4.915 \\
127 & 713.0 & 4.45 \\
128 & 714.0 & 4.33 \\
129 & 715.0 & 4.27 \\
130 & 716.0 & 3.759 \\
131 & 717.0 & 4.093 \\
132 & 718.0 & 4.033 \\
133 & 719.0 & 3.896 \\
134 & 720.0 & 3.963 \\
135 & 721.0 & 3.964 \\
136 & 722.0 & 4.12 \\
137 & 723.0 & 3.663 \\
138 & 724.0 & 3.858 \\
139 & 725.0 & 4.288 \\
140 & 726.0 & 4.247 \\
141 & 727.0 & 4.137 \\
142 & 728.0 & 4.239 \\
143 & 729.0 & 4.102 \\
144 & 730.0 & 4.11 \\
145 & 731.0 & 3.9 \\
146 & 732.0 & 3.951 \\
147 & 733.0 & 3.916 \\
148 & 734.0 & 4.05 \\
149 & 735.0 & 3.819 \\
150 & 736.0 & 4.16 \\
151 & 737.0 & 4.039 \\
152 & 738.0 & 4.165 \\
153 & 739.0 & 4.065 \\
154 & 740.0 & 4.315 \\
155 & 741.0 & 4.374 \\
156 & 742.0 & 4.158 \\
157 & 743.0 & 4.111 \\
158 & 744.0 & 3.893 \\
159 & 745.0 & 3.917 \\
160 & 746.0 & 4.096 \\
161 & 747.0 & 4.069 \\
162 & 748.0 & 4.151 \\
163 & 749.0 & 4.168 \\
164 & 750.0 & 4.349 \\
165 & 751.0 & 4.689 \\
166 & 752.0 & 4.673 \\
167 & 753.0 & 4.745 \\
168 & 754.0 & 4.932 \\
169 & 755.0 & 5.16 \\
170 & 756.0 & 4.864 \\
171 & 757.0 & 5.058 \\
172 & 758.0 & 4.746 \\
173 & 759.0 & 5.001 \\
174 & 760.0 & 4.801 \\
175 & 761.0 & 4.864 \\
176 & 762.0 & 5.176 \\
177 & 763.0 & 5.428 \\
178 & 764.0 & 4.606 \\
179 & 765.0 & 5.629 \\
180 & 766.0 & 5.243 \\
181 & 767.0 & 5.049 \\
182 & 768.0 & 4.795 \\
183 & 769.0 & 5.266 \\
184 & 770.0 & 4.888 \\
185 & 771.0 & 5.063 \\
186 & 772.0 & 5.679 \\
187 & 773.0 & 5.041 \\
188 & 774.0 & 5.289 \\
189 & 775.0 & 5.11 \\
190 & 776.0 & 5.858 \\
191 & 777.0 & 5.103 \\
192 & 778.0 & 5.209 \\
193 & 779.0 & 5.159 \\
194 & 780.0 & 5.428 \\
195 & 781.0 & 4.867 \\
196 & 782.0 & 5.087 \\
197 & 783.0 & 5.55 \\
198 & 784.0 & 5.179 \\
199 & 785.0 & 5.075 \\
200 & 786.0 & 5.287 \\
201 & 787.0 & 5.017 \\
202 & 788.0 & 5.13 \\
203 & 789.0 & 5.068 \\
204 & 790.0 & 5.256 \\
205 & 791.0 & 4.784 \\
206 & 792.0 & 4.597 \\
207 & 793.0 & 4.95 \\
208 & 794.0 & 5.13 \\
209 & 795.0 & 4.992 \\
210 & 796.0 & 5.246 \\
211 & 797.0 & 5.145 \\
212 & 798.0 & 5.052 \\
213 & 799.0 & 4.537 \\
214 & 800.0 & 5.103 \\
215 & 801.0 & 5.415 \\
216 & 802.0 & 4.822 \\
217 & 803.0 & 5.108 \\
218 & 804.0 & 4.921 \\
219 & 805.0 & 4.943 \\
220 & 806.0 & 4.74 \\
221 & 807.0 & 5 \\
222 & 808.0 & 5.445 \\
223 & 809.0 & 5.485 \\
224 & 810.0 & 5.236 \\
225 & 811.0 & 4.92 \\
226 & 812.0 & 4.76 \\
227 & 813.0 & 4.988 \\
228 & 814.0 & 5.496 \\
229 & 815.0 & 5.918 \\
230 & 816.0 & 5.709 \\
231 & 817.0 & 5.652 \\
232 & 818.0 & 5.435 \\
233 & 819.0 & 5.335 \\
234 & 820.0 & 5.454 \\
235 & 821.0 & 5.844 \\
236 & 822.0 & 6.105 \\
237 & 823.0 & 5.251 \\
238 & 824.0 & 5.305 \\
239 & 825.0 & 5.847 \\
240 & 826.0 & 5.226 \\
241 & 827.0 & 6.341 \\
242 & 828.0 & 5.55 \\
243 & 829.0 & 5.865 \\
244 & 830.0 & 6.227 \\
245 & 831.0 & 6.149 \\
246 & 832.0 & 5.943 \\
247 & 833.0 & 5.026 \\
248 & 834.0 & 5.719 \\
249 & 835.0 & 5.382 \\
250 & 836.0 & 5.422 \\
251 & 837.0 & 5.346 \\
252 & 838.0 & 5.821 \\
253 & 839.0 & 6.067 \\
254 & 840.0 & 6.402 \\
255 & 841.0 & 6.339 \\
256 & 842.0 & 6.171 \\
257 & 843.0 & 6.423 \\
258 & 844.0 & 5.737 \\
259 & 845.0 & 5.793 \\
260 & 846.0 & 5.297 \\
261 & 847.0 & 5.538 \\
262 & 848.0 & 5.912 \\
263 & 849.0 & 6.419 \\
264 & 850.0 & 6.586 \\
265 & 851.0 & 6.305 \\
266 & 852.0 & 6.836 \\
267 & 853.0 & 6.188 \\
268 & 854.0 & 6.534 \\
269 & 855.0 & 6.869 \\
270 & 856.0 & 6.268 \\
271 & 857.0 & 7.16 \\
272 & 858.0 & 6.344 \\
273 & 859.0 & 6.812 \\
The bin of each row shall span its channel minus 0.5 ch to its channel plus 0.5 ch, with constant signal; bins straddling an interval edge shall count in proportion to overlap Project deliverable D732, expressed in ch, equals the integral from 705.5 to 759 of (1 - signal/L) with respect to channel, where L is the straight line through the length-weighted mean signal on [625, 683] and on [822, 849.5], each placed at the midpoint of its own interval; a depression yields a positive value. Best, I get 7.8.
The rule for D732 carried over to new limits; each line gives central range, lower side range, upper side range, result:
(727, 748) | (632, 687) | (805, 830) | 3.5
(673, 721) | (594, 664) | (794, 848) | 5.5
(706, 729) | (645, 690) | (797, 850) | 2.2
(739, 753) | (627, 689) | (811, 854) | 2.3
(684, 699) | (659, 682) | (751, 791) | 0.8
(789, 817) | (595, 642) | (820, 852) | 2.4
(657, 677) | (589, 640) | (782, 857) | 1.7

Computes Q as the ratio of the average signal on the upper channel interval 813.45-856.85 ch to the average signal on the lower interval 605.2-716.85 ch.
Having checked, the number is 1.38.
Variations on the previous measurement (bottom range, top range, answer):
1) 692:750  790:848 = 1.31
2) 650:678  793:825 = 1.23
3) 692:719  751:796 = 1.19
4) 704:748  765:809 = 1.23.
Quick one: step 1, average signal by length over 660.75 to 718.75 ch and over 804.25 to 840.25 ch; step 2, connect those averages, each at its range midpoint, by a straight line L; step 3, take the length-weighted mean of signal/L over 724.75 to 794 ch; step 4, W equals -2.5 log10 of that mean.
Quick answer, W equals 0.04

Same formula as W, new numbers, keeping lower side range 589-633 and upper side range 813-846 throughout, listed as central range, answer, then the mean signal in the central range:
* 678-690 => 0.135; 4.06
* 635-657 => -0.102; 4.73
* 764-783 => 0.021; 5.2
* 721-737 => 0.223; 4.04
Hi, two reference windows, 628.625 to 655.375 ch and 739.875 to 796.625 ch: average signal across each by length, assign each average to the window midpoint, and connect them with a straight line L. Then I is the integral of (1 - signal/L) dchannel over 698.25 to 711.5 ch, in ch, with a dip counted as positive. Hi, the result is 1.1 ch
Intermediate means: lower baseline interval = 4.67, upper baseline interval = 4.91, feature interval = 4.38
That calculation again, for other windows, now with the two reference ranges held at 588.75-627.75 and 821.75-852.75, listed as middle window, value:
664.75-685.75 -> 2.40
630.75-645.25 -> -1.33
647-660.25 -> -1.01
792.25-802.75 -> 0.99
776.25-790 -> 0.64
